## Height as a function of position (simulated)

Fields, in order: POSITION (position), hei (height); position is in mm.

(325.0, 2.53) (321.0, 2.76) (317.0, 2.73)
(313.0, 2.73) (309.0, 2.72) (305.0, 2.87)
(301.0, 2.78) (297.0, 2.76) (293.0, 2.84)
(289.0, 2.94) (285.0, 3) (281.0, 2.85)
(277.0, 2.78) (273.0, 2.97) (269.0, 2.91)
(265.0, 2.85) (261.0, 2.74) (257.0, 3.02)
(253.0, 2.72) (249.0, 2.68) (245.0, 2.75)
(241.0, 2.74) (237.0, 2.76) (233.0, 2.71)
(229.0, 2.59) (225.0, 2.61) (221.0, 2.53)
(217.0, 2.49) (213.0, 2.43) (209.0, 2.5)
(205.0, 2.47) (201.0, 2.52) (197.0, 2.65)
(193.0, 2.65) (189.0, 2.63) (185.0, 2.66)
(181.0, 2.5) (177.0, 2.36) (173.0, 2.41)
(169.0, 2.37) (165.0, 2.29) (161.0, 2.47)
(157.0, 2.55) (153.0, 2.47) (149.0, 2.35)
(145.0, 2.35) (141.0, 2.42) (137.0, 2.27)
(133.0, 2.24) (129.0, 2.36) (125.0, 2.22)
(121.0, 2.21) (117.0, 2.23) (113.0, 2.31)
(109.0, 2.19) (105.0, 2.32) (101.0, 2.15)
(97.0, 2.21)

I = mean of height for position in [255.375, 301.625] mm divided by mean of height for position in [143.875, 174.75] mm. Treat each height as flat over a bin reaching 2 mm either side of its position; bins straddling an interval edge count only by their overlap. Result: 1.2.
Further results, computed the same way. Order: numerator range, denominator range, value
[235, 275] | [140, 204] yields 1.14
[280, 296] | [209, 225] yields 1.16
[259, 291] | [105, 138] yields 1.28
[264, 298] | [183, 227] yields 1.13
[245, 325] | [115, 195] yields 1.17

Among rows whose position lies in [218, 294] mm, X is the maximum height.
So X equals 3.02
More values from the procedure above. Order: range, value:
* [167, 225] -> 2.66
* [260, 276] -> 2.97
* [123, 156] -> 2.47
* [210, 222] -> 2.53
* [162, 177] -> 2.41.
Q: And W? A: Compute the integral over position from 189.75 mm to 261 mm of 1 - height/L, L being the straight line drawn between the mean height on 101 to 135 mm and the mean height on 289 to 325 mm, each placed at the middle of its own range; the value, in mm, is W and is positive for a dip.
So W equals -2.6 mm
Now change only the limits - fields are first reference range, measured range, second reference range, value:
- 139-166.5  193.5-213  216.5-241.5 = 0.2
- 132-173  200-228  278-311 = 0.8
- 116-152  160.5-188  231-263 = 0.3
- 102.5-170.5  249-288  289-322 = -2.6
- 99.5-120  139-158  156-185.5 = -0.4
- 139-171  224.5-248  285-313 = -0.5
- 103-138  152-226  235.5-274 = 1.1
